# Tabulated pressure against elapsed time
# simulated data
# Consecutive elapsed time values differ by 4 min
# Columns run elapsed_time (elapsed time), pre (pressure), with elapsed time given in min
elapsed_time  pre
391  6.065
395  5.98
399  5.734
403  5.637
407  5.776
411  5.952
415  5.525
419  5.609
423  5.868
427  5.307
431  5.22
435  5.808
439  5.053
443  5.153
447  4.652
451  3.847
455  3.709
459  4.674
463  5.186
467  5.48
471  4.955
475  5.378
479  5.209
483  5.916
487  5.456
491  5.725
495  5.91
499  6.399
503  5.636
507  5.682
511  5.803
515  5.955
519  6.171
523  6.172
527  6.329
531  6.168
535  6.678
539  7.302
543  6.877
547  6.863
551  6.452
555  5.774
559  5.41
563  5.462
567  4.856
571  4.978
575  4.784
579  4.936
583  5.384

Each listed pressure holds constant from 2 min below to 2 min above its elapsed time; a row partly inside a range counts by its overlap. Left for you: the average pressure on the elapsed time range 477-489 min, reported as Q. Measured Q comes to 5.53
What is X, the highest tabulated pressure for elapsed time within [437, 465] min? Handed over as 5.186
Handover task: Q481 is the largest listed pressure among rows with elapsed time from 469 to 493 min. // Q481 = 5.916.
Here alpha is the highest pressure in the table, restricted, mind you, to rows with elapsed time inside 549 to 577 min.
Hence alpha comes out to 6.452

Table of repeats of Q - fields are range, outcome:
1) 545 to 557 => 6.36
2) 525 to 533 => 6.25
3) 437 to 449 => 4.95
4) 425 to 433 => 5.26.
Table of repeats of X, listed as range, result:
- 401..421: 5.952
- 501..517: 5.955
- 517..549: 7.302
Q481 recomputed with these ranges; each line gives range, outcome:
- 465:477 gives 5.48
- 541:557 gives 6.877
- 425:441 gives 5.808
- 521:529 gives 6.329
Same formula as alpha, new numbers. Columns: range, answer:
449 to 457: 3.847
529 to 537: 6.678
